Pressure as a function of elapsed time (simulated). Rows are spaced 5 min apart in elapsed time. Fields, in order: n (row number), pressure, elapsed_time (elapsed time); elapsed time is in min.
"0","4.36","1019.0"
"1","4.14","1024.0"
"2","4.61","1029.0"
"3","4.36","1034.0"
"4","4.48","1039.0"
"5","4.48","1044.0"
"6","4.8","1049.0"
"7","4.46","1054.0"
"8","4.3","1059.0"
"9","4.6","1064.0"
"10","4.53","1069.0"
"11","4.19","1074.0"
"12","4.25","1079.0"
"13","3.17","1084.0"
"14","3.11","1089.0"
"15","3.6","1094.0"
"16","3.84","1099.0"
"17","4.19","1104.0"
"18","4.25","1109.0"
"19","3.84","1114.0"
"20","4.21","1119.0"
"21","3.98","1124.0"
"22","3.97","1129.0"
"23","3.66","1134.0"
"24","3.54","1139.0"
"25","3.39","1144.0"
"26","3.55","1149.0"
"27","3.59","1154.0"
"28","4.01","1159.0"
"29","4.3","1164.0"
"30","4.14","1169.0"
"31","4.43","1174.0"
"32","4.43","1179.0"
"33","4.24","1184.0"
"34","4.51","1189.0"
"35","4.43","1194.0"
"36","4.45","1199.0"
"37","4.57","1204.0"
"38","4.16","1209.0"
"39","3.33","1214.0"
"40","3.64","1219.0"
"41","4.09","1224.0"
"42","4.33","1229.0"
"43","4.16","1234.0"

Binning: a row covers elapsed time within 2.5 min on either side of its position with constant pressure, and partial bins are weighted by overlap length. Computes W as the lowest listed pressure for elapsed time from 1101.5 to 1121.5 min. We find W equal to 3.84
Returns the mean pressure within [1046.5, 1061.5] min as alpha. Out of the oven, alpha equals 4.52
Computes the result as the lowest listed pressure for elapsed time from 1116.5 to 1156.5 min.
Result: 3.39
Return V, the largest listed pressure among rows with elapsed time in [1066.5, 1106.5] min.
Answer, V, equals 4.53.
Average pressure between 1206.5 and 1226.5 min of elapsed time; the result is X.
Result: 3.81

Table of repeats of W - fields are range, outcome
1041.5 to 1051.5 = 4.48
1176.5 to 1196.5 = 4.24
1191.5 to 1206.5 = 4.43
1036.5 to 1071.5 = 4.3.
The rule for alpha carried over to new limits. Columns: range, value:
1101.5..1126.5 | 4.09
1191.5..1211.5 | 4.4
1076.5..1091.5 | 3.51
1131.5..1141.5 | 3.6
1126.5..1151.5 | 3.62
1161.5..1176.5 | 4.29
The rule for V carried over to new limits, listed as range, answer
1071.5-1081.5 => 4.25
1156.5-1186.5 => 4.43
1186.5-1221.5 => 4.57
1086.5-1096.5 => 3.6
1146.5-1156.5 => 3.59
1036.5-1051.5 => 4.8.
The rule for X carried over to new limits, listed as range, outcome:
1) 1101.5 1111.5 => 4.22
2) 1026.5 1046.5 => 4.48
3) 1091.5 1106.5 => 3.88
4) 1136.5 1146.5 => 3.46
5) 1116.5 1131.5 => 4.05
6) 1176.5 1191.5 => 4.39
